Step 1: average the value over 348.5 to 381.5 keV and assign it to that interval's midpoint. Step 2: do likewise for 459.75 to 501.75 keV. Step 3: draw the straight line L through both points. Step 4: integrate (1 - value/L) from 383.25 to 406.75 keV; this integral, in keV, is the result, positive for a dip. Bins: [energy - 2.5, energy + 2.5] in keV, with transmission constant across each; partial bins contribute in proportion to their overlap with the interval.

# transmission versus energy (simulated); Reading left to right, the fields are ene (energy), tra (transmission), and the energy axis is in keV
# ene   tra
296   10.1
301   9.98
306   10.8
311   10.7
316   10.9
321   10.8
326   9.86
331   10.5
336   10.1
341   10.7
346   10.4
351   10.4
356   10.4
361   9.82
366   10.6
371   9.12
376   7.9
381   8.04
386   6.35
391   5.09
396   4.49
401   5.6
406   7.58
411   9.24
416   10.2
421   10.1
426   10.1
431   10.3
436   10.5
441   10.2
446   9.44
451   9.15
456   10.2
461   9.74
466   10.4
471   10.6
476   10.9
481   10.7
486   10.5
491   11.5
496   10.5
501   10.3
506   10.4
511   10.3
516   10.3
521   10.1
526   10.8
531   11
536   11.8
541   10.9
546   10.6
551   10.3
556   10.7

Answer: 9.8 keV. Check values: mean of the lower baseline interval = 9.56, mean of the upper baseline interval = 10.6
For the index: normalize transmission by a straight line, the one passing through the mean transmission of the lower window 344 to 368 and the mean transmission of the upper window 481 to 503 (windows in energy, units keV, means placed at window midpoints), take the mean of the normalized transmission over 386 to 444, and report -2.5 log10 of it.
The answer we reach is 0.241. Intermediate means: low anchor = 10.3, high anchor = 10.7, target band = 8.41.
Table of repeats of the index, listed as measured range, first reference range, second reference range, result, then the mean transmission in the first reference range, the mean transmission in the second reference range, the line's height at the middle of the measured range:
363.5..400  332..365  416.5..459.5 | 0.37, 10.3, 10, 10.2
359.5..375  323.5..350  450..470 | 0.06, 10.3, 9.98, 10.2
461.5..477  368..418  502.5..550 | -0.14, 7.37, 10.7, 9.26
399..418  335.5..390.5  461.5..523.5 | 0.19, 9.26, 10.5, 9.7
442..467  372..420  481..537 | -0.08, 7.32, 10.7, 9.04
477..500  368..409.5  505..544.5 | -0.12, 6.88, 10.7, 9.69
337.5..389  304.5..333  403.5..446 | 0.10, 10.6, 9.76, 10.2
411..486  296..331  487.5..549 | 0.05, 10.5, 10.7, 10.6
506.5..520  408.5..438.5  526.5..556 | 0.04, 10.1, 10.9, 10.7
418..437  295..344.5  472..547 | 0.04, 10.5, 10.7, 10.6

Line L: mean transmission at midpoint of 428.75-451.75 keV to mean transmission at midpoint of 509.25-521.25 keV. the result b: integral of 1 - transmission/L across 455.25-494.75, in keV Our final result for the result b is -1.9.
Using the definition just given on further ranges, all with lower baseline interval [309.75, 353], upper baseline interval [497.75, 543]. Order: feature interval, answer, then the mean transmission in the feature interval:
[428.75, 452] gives 1.4 keV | 9.96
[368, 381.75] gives 2.7 keV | 8.47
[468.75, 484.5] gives -0.2 keV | 10.7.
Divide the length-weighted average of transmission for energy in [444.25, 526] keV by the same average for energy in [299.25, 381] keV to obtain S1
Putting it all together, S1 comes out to 1.02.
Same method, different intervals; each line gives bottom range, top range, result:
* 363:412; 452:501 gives 1.43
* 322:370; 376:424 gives 0.73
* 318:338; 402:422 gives 0.87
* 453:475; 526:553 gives 1.06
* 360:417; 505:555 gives 1.38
